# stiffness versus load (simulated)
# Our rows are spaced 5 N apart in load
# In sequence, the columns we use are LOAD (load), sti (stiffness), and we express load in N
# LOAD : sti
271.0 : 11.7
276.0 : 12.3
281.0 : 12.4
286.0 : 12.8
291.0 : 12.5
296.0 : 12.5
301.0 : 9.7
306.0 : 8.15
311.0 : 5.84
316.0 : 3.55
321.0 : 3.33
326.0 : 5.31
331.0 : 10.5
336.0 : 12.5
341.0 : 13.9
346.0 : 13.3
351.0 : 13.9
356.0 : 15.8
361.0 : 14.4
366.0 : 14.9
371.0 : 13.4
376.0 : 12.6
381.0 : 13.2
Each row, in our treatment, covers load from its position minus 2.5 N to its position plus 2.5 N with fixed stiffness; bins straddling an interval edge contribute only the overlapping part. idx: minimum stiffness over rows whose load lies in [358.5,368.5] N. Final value 14.4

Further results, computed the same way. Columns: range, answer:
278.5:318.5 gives 3.55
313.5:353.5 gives 3.33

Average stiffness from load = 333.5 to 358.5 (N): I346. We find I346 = 13.9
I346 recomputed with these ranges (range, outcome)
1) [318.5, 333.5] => 6.38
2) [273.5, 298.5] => 12.5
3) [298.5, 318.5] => 6.81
